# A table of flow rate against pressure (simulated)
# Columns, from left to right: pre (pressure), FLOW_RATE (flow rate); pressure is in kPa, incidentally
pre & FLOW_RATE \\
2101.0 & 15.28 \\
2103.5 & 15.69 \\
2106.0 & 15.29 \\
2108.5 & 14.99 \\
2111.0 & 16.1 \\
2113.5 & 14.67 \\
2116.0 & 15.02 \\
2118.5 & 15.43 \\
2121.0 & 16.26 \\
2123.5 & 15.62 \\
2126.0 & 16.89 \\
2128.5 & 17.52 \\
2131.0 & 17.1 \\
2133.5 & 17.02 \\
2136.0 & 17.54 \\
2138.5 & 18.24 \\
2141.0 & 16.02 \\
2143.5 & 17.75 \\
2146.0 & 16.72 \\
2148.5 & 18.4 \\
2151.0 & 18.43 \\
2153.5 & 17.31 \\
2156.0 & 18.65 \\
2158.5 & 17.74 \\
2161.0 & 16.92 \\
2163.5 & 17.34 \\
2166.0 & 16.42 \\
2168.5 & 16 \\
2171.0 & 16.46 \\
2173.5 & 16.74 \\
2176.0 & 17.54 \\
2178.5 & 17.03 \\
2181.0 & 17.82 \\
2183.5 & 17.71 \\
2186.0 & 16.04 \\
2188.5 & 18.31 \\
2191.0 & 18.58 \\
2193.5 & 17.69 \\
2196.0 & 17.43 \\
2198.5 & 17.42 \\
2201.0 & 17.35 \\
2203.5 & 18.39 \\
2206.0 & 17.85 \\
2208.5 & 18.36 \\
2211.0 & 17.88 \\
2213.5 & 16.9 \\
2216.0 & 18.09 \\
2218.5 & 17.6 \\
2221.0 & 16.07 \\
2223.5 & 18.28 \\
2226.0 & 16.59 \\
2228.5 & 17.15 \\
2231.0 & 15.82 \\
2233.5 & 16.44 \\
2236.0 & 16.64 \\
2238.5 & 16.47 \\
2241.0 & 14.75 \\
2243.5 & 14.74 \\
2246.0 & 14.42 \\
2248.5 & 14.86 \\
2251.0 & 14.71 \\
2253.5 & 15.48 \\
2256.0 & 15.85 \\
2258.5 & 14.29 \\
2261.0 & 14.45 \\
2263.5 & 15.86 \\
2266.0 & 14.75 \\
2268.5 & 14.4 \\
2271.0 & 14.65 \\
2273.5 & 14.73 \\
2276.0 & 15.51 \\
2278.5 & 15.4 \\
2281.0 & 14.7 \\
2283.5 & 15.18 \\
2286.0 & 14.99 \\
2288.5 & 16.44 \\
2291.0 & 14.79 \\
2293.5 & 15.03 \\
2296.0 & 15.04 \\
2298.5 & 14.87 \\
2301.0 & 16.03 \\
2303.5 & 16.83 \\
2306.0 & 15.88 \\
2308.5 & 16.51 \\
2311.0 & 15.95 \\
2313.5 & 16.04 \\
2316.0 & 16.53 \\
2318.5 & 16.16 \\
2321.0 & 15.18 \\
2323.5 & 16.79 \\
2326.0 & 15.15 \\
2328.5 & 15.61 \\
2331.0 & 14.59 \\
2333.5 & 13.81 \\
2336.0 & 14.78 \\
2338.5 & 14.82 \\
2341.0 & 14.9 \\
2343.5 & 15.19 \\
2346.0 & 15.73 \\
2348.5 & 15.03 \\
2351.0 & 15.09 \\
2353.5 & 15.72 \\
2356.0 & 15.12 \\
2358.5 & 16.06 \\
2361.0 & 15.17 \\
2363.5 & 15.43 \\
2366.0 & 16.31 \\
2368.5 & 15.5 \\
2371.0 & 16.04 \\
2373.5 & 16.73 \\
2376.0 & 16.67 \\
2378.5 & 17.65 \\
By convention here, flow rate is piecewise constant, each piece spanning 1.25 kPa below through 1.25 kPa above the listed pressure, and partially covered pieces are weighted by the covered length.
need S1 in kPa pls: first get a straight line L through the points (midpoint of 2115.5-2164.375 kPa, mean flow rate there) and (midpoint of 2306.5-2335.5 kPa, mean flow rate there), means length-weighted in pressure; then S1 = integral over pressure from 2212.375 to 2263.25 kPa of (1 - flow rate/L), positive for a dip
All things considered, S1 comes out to 1.1 kPa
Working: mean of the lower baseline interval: 17.1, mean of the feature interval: 16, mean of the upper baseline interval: 15.6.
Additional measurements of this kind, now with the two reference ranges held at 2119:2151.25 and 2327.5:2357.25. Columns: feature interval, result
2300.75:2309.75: -0.6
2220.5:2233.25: -0.5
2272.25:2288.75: 0.5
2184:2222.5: -2.8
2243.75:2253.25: 0.7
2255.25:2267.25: 0.6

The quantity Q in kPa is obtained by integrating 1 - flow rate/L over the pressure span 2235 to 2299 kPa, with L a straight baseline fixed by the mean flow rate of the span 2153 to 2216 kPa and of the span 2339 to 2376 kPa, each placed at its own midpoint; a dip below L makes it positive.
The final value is 5.6 kPa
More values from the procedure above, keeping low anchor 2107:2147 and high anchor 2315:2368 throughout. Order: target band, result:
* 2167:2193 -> -1.71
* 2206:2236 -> -2.32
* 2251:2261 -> 0.47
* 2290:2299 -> 0.39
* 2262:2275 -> 0.71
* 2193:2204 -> -1.05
